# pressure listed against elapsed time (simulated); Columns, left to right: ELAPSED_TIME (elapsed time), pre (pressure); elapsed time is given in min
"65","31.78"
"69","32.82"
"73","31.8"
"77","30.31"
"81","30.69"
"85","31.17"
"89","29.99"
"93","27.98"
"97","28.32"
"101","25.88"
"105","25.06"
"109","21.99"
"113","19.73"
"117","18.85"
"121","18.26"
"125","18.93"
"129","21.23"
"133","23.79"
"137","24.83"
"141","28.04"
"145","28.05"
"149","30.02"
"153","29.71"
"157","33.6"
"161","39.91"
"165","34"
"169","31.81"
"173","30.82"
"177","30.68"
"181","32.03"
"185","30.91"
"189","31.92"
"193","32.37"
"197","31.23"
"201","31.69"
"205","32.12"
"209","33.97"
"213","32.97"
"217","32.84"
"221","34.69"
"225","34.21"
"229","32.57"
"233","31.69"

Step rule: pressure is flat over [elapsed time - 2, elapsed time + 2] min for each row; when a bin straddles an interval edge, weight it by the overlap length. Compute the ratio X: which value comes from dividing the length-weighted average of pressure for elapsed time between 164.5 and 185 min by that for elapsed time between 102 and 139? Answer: 1.47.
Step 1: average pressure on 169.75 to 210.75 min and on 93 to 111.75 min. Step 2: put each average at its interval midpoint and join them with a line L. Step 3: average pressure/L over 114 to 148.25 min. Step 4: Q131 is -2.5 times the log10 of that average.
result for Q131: 0.20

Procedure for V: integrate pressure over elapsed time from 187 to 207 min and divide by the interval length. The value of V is 31.9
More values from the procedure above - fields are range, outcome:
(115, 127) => 18.7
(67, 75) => 32.3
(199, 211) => 32.6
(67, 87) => 31.4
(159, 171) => 35.2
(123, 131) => 20.1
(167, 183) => 31.3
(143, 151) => 29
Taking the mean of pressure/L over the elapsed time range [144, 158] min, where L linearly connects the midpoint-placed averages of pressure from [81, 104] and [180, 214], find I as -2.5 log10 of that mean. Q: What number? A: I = 0.01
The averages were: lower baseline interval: 28.7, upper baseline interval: 32.1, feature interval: 30.3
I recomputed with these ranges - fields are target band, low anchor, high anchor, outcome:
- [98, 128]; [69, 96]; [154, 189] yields 0.41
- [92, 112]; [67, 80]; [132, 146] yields 0.15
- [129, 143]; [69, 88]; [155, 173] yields 0.31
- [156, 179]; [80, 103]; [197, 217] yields -0.07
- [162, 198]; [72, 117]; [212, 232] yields -0.02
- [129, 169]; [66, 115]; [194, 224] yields 0.02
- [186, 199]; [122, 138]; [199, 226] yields -0.05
